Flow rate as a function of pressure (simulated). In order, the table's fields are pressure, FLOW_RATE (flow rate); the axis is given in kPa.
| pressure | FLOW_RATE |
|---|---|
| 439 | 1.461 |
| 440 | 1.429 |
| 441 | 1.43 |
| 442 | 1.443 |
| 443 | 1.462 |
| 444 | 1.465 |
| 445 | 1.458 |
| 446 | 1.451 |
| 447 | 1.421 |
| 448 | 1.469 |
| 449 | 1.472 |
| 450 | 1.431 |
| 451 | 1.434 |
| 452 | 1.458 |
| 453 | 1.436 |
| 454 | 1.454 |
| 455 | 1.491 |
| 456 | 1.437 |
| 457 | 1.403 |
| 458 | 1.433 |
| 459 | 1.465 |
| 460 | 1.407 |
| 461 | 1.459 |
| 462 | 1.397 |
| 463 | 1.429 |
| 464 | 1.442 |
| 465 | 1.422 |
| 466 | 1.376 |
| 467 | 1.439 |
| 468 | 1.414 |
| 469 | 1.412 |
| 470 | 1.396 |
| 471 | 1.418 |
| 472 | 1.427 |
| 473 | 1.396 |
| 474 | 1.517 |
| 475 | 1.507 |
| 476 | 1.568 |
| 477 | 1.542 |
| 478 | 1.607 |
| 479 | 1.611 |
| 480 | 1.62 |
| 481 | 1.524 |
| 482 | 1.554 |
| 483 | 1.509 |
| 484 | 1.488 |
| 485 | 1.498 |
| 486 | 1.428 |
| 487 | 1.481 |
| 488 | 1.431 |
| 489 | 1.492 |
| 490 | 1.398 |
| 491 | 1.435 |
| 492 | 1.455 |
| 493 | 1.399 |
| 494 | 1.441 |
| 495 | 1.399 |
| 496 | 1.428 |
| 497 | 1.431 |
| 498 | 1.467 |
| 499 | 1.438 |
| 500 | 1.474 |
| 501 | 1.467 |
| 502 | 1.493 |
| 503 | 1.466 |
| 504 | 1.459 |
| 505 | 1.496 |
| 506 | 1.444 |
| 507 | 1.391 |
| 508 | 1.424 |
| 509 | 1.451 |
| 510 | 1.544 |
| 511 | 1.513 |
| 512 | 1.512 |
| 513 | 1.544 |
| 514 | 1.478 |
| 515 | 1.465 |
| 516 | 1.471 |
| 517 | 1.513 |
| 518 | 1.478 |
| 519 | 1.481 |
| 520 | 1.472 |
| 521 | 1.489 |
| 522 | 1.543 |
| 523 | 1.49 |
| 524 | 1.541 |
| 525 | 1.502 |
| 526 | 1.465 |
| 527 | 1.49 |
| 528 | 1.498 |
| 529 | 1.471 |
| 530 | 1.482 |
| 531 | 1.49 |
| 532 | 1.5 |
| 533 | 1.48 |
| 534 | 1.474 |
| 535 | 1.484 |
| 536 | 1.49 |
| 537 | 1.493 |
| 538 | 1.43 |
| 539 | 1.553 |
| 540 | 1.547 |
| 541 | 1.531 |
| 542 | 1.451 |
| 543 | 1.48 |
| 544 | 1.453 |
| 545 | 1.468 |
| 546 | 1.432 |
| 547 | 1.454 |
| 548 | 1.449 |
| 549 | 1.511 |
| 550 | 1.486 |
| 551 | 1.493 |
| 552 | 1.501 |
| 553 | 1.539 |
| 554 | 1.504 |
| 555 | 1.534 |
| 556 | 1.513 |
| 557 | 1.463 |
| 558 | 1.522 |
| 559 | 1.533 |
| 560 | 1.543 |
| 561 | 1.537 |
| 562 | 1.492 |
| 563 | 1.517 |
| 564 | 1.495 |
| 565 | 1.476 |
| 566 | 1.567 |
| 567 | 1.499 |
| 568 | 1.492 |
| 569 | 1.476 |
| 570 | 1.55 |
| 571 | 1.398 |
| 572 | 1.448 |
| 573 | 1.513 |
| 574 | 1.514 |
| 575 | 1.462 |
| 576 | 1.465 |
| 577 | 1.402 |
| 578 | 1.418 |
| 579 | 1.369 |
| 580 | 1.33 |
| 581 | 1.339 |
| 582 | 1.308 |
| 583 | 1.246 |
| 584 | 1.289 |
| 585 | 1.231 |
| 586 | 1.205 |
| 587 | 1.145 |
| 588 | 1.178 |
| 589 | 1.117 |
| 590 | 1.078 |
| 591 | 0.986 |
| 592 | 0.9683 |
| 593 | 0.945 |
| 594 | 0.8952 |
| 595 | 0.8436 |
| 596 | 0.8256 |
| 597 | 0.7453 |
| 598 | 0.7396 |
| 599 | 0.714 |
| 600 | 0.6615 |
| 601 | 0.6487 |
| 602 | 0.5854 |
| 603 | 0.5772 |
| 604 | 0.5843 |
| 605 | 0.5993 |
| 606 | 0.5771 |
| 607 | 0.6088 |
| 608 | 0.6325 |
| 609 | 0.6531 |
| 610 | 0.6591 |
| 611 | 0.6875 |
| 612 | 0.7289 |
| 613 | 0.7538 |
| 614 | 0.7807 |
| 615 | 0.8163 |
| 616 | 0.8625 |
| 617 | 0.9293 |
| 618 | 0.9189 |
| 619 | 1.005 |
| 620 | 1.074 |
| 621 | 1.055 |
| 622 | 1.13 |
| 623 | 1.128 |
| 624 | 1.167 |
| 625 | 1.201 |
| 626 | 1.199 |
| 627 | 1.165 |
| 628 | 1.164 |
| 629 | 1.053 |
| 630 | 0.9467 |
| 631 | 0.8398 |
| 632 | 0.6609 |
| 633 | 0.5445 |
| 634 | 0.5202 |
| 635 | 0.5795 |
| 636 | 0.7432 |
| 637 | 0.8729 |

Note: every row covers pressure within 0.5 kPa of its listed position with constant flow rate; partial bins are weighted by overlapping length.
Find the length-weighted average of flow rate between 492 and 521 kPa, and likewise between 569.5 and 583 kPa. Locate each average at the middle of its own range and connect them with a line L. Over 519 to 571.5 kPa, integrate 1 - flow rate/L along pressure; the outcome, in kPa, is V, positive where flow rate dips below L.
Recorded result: -2.04 kPa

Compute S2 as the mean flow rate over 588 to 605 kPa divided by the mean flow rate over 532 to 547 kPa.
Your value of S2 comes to 0.55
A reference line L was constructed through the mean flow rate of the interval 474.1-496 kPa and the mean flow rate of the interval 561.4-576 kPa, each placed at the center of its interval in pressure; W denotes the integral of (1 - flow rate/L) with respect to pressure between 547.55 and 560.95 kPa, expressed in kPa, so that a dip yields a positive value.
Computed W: -0.1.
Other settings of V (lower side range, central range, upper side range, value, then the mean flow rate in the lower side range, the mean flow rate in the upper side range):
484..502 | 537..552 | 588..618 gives -4.6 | 1.45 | 0.775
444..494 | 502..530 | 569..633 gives -4.0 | 1.46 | 1.01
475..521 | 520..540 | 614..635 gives -2.2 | 1.48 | 0.955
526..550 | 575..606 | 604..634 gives 2.4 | 1.48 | 0.87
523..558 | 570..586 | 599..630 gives -2.9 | 1.49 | 0.853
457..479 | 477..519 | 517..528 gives -0.1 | 1.45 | 1.5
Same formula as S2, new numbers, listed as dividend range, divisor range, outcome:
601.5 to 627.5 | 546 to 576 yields 0.57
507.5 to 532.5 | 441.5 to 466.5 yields 1.04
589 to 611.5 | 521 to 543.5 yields 0.50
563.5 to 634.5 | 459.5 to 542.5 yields 0.70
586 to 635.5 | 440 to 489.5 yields 0.59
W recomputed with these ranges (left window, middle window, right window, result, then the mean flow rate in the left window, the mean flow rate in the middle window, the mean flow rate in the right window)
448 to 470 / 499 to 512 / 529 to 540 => 0.0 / 1.43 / 1.47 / 1.49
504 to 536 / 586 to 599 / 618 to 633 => 2.5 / 1.49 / 0.956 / 1.03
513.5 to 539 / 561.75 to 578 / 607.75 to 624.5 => -3.9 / 1.49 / 1.48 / 0.885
